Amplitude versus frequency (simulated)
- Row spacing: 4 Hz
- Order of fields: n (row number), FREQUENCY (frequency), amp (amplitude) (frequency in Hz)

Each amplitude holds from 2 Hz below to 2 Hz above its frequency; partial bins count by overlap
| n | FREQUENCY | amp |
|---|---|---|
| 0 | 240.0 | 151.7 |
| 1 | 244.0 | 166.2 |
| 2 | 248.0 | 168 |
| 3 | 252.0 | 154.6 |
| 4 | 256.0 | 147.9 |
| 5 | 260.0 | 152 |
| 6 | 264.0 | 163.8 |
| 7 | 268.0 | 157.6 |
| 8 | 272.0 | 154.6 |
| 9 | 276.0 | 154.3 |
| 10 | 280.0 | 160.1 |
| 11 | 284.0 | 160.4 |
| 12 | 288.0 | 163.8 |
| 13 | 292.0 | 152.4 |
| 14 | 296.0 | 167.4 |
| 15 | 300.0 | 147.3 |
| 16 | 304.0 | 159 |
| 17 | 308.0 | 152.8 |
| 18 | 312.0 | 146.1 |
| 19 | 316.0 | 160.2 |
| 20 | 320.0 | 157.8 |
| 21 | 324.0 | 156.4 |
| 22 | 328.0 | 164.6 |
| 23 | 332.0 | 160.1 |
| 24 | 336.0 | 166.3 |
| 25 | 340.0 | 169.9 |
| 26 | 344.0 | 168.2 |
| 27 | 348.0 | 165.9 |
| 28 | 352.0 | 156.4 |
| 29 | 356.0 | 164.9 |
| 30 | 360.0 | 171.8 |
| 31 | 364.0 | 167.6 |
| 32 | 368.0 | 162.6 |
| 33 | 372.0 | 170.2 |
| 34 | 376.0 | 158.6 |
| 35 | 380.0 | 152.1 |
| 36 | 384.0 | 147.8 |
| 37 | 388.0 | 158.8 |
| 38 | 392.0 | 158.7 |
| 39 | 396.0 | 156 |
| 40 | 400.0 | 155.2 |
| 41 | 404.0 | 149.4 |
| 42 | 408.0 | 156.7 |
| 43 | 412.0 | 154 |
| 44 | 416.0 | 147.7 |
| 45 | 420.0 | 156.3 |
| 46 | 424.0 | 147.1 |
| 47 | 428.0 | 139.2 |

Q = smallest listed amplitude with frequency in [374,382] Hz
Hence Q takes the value 152.1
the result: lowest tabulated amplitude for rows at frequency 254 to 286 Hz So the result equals 147.9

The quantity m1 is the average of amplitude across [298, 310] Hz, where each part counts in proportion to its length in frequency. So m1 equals 153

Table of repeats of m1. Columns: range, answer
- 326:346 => 166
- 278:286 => 160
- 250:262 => 152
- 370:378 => 164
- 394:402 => 156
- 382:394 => 155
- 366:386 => 158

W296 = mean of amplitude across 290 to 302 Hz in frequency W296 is 156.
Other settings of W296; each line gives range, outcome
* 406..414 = 155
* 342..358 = 164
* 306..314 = 149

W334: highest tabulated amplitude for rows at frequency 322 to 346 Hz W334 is 169.9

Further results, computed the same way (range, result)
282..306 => 167.4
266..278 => 157.6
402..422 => 156.7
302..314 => 159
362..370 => 167.6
